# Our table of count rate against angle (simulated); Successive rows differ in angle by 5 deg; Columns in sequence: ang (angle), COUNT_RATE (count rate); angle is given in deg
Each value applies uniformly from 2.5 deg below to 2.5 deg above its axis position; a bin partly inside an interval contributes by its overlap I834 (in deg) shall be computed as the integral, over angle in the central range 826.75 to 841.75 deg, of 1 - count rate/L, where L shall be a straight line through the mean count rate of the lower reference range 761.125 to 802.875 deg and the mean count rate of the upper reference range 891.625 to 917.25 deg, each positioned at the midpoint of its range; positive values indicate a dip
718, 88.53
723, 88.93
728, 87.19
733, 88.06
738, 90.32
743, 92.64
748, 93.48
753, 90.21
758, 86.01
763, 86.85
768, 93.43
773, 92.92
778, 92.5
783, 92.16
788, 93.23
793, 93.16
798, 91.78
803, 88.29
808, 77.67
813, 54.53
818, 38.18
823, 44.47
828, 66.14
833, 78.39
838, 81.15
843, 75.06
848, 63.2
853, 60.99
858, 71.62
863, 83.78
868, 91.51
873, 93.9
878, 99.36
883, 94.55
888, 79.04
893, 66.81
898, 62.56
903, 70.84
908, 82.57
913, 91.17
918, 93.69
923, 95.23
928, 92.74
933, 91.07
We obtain 1.6 deg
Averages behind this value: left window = 91.9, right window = 76.4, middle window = 76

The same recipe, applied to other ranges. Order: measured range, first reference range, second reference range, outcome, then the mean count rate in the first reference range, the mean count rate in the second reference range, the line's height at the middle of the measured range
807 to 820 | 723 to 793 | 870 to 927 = 4.9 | 90.7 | 84.8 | 88.4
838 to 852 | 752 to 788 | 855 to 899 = 2.5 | 90.8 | 83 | 85.3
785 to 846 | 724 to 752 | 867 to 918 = 9.4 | 90.3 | 83.5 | 86.9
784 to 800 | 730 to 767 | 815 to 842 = -3.8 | 89.8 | 62.3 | 74.8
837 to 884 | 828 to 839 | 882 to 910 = -3.3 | 76.5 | 75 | 75.8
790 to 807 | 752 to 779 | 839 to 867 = -1.3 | 90.2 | 72.6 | 83.6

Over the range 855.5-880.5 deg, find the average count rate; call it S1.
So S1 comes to 88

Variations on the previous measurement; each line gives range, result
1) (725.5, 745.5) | 89.6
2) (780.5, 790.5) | 92.7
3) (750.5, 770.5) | 89.1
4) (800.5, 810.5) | 83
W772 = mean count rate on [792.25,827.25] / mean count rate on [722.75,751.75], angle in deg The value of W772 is 0.8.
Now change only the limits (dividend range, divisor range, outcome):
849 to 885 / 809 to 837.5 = 1.42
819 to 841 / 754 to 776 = 0.73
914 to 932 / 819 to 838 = 1.47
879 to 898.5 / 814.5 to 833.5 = 1.45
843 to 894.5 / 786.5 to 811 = 0.92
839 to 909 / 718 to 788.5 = 0.87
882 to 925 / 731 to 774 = 0.90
